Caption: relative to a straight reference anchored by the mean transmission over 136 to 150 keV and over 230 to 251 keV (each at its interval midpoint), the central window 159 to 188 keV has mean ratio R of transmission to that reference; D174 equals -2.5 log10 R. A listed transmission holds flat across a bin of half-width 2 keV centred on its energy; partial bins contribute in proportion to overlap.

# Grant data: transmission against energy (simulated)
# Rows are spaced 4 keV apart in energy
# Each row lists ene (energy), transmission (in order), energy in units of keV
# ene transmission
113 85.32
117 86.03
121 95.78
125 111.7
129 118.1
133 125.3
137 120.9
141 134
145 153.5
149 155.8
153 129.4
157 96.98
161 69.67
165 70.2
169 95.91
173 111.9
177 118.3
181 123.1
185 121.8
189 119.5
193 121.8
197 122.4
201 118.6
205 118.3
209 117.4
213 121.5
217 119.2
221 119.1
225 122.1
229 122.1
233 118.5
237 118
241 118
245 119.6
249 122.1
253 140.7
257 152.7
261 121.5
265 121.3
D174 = 0.30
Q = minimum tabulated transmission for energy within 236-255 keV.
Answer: 118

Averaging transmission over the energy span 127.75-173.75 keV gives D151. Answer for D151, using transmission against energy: 115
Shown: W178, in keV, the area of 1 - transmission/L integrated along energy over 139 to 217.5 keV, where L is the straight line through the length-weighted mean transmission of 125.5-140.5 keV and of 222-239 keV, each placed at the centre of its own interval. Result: 2.63 keV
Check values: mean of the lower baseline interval 122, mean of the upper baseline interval 120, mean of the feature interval 117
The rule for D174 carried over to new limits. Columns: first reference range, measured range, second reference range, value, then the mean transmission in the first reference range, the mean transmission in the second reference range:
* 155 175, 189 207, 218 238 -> -0.15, 88.9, 120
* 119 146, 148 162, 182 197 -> 0.08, 122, 121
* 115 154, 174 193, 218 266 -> 0.03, 123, 125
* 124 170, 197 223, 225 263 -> 0.03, 116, 126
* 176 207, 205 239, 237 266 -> 0.04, 121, 128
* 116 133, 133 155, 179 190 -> -0.23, 107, 122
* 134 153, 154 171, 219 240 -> 0.49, 139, 120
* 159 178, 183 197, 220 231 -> -0.18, 91.9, 121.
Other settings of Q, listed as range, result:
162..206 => 70.2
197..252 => 117.4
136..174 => 69.67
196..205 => 118.3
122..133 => 111.7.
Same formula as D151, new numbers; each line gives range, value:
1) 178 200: 121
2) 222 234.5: 121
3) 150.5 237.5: 114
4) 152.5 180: 98.1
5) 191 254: 121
